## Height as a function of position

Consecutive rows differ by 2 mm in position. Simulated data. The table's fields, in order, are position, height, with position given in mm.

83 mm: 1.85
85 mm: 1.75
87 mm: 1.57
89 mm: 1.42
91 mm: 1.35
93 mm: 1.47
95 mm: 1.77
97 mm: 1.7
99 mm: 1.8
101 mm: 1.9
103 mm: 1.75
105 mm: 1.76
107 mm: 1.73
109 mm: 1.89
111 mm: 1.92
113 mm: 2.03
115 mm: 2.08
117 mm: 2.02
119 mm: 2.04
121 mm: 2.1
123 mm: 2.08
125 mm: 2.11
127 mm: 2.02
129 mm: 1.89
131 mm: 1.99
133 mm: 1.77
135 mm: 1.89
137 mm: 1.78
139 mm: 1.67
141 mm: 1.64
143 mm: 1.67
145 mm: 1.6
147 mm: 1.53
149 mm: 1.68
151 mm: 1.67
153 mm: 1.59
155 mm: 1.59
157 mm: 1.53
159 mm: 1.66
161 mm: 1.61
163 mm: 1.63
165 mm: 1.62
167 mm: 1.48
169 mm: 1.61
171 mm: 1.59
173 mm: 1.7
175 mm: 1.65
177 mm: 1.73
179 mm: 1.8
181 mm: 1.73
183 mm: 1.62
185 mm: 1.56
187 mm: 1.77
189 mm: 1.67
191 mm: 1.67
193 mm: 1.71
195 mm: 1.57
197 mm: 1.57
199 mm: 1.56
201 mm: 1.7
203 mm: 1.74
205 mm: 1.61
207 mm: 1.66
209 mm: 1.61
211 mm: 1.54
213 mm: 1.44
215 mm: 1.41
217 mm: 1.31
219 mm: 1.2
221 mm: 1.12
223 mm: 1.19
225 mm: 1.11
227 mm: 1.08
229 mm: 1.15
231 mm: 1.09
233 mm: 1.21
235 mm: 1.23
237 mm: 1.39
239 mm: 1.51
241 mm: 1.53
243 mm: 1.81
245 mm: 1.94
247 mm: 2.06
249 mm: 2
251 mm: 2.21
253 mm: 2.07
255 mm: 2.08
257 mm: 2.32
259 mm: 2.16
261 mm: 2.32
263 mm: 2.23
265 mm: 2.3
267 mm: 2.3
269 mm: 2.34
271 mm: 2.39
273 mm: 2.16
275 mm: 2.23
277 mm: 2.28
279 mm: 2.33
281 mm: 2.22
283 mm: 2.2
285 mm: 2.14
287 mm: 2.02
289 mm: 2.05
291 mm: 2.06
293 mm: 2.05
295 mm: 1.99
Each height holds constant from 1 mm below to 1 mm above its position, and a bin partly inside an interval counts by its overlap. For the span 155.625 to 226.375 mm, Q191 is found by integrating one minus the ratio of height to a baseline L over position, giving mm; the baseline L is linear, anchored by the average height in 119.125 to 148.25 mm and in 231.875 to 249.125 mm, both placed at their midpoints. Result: 6.6 mm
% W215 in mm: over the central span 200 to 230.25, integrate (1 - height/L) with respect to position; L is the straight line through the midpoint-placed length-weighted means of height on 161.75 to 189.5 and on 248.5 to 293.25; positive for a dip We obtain 7.79 mm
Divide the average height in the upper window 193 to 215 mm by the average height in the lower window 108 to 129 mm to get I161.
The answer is 0.79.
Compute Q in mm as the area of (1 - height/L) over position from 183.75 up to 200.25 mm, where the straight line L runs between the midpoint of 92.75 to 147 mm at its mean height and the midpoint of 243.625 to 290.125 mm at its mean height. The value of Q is 3.11 mm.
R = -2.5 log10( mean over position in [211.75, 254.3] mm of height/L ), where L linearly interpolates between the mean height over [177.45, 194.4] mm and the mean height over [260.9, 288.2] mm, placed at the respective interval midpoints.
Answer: 0.32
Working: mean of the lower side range 1.69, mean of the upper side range 2.24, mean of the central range 1.48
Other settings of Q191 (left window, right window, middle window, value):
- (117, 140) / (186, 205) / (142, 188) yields 3.9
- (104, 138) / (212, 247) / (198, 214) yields -1.3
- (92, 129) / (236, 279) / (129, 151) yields 2.4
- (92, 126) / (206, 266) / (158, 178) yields 1.7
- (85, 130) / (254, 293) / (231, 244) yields 4.3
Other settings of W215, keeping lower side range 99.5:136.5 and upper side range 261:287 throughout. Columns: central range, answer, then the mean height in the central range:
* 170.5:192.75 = 4.1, 1.68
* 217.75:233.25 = 7.3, 1.14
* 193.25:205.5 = 2.7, 1.63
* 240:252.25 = 1.5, 1.93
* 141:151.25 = 1.9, 1.63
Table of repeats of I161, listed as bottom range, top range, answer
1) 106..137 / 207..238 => 0.65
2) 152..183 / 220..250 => 0.87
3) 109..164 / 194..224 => 0.82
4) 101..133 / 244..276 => 1.12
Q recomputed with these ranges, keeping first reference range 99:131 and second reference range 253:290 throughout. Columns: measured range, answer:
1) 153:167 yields 3.0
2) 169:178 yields 1.7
